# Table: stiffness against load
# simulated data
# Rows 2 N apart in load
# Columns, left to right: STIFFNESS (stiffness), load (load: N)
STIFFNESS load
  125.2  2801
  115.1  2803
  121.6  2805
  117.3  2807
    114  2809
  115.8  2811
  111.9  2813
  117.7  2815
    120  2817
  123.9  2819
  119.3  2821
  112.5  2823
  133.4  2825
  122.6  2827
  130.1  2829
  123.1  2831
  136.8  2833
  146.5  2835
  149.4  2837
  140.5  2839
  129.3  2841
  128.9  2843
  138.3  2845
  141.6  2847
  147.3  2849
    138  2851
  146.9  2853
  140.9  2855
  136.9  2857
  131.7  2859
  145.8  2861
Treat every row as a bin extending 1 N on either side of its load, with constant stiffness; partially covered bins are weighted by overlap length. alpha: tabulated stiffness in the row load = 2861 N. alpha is 145.8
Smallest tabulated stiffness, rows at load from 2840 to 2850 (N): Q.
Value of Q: 128.9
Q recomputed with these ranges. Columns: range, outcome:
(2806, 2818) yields 111.9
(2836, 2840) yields 140.5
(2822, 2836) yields 112.5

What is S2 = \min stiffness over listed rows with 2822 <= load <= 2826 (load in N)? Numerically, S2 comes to 112.5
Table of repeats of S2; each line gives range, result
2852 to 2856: 140.9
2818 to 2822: 119.3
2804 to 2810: 114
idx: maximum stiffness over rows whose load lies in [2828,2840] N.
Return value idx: 149.4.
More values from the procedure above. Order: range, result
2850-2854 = 146.9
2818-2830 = 133.4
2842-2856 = 147.3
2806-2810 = 117.3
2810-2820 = 123.9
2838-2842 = 140.5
